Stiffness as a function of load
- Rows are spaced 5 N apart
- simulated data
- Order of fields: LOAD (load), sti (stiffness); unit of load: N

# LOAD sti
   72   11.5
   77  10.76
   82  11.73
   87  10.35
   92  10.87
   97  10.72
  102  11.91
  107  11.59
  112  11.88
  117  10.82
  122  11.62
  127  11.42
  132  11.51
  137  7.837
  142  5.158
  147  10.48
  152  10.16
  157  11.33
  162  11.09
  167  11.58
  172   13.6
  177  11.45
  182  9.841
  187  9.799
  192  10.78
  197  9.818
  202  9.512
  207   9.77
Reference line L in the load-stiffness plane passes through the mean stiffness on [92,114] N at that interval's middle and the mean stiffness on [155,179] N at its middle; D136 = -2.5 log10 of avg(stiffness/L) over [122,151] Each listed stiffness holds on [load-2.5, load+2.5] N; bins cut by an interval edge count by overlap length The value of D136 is 0.22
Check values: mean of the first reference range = 11.4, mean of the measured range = 9.53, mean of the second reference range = 11.8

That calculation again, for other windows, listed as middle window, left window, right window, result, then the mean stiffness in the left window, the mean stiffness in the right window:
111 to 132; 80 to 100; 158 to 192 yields -0.038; 10.9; 11.2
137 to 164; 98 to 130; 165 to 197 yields 0.190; 11.5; 11.1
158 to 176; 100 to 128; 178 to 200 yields -0.138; 11.5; 10.1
